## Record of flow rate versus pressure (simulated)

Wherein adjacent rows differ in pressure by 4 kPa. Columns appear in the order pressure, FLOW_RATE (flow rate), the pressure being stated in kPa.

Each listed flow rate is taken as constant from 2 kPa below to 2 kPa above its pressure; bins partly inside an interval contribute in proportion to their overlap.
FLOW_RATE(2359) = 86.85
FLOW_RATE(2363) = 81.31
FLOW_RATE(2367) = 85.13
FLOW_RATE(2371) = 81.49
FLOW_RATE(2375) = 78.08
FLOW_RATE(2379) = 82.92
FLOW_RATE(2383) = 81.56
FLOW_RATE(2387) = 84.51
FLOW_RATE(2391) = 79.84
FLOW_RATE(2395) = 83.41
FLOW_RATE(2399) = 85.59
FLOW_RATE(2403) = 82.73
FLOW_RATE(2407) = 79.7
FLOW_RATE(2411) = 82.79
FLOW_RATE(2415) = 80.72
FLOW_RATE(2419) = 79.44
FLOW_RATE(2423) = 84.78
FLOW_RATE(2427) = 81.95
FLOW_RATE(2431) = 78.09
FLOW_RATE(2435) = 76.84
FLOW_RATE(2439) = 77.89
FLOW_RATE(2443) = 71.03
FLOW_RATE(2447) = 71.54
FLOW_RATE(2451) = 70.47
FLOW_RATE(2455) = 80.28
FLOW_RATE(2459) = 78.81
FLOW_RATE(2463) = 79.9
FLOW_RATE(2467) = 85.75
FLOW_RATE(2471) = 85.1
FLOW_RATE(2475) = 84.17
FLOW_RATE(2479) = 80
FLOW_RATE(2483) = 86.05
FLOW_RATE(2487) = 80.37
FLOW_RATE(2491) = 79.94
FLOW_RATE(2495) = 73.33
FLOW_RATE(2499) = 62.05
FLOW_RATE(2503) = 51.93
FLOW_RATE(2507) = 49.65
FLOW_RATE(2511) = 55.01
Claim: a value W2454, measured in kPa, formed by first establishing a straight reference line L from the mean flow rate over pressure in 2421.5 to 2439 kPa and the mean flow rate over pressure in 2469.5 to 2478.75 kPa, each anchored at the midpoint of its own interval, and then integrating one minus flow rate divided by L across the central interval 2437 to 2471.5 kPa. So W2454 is 1.91 kPa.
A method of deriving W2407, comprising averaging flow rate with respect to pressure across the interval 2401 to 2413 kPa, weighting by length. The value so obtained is 81.7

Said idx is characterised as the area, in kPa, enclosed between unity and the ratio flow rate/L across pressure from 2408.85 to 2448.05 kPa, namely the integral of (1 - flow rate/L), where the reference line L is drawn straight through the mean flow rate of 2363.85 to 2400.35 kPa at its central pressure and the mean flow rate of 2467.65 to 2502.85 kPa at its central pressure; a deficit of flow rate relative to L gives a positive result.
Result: 0.8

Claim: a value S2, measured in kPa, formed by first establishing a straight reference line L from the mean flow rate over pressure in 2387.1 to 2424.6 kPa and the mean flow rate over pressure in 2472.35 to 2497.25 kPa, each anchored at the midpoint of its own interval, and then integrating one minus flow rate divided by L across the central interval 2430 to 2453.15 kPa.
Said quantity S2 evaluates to 2.1 kPa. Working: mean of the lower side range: 82.2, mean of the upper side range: 80.6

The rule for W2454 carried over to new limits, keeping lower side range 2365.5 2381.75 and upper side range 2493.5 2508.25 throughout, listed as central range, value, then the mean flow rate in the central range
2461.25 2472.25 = -3.08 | 83.6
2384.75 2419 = -2.44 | 82.2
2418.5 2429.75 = -1.43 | 82.1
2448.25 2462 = -1.88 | 76.5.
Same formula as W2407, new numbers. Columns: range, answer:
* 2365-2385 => 81.8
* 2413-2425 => 81.6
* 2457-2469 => 81.5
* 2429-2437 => 77.5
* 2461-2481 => 83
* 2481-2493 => 82.1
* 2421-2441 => 79.9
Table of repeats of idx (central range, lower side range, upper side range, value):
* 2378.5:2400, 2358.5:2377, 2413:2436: -0.3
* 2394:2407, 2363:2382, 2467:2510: -0.6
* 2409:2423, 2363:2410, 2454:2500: 0.0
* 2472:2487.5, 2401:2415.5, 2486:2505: -2.6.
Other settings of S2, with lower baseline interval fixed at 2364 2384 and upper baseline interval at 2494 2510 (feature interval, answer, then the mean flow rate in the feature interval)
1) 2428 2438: -1.0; 78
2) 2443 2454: -0.6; 71.9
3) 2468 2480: -3.8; 83.6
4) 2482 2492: -3.5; 81.9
